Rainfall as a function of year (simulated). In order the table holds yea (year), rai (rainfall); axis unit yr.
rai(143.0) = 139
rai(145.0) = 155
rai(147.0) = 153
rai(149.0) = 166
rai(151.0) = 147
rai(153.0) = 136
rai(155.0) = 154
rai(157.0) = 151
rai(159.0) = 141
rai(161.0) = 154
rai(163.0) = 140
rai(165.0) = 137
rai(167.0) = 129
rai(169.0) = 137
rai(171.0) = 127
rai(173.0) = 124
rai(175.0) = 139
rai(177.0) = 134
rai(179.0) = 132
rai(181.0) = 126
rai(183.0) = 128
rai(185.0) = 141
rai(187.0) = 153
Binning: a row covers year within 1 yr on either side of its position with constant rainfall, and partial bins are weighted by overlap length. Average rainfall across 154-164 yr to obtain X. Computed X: 148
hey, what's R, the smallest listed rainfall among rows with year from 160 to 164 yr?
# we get 140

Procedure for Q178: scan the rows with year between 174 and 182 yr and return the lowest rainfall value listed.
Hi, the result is 126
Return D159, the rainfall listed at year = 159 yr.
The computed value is 141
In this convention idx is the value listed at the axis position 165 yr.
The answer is 137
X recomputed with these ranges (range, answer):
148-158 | 151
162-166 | 138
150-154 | 142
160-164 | 147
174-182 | 133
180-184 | 127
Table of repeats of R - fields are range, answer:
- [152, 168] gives 129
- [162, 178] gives 124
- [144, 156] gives 136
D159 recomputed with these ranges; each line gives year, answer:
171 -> 127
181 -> 126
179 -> 132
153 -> 136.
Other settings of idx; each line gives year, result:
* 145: 155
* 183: 128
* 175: 139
